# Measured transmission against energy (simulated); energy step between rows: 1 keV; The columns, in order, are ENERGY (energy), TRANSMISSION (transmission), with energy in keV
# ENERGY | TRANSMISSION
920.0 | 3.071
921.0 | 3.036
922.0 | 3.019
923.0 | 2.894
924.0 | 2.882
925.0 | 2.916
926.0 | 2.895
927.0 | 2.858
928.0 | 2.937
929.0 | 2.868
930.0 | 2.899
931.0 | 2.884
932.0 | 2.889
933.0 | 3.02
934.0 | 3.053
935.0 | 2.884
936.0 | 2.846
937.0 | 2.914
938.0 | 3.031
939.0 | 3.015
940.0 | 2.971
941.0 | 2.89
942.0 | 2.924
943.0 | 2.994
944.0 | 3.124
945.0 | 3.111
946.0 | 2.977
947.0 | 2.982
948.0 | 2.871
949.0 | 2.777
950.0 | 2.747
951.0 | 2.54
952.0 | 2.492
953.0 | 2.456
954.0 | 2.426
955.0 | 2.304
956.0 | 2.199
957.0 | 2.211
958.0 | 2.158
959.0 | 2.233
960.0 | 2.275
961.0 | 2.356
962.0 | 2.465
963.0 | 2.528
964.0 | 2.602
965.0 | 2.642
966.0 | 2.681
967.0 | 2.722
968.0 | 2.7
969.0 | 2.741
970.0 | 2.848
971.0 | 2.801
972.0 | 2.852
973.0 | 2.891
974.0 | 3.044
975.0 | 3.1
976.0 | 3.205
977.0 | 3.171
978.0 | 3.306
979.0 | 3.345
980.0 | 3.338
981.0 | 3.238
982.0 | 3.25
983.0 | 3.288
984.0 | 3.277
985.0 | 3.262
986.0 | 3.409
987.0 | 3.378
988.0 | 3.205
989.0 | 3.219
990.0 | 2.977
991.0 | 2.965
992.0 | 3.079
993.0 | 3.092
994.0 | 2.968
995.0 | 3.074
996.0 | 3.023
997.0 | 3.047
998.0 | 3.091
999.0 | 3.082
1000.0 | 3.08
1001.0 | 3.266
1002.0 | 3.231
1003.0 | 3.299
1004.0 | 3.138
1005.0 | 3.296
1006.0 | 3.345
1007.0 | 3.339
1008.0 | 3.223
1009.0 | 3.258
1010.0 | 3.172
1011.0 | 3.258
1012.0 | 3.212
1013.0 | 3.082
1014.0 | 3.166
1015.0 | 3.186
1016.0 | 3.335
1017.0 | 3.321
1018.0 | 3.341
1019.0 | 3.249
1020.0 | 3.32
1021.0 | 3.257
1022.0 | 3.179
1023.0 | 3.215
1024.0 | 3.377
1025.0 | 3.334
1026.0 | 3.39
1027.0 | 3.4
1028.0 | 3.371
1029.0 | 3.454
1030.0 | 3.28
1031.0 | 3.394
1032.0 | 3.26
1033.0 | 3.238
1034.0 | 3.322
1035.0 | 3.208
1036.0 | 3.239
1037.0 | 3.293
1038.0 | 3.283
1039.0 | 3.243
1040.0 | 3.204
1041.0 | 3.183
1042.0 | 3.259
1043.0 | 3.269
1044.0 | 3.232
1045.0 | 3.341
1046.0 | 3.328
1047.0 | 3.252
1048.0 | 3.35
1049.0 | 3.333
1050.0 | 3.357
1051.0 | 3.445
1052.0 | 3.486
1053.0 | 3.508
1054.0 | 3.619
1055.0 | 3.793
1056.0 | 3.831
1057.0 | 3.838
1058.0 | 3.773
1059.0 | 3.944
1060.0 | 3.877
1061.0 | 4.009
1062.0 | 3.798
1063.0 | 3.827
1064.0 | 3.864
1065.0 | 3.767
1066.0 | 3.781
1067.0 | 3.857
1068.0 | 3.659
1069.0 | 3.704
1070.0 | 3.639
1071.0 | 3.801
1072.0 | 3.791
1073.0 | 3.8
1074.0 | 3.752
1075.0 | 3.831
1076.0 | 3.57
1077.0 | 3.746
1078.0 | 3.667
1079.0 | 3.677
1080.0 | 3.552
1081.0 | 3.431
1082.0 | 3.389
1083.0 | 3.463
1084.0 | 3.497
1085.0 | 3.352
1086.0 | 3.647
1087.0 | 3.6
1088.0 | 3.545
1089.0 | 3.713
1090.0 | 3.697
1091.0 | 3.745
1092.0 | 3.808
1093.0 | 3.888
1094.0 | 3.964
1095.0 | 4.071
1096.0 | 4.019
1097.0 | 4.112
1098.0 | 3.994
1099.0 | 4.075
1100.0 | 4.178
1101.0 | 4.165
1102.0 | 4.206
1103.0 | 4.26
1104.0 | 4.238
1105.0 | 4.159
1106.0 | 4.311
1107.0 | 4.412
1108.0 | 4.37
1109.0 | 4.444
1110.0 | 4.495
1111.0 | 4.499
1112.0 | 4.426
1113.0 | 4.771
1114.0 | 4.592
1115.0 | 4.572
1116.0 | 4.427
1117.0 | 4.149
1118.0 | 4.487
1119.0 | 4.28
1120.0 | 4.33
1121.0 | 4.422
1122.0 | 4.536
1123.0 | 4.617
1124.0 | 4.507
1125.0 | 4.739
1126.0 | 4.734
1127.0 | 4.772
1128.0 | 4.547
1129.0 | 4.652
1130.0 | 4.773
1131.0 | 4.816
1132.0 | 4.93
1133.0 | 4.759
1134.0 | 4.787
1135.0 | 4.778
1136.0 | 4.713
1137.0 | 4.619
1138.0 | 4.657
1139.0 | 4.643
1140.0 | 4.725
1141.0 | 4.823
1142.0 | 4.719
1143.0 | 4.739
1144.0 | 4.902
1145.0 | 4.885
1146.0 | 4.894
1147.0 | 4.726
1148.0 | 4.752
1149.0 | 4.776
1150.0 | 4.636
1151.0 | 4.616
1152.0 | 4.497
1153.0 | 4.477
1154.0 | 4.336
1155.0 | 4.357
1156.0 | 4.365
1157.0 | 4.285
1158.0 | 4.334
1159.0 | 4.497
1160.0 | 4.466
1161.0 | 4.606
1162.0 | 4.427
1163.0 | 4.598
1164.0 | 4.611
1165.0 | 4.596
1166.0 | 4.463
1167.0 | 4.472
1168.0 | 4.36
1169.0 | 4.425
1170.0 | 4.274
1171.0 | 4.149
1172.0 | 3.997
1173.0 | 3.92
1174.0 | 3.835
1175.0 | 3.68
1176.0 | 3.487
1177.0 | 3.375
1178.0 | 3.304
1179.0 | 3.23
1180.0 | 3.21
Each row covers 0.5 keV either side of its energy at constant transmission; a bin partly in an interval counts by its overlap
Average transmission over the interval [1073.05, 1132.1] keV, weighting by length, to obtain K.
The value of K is 4.14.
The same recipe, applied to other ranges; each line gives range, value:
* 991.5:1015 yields 3.17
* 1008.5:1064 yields 3.4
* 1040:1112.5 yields 3.78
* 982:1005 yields 3.16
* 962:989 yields 3.02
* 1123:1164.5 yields 4.65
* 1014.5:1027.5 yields 3.3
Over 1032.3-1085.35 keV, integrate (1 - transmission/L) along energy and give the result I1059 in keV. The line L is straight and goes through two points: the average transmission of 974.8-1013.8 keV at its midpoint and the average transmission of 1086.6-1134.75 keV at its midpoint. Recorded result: 3.8 keV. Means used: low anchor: 3.2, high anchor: 4.33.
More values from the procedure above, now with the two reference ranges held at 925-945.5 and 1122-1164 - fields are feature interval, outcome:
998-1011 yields 1.1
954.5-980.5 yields 4.0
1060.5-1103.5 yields 3.7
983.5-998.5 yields 1.2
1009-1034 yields 2.5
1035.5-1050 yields 2.1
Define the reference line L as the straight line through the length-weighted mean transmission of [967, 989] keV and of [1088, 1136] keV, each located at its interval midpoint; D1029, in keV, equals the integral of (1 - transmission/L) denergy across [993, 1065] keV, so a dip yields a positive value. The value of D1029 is 4.8 keV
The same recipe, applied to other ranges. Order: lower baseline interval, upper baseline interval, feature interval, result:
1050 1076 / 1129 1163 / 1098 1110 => -0.2 keV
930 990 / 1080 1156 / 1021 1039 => 1.1 keV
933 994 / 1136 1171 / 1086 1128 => -0.9 keV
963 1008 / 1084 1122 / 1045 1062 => 0.4 keV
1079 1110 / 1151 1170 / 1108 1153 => -4.6 keV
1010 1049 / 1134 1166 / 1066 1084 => 0.6 keV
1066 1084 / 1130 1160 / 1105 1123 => -1.0 keV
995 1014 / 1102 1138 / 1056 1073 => 0.3 keV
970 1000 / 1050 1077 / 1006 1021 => 0.5 keV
